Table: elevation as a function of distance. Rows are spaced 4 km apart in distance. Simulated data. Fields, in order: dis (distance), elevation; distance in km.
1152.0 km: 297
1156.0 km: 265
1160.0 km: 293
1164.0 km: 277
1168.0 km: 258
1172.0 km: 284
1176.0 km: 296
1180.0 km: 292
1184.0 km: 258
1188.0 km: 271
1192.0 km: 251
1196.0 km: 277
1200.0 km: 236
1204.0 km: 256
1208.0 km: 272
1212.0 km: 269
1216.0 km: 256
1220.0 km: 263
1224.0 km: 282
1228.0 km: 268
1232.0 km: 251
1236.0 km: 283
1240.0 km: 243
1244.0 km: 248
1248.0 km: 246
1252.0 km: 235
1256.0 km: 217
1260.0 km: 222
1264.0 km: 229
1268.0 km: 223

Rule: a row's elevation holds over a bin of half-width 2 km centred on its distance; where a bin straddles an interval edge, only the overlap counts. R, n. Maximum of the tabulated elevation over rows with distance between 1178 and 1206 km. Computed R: 292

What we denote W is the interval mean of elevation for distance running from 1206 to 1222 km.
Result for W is 265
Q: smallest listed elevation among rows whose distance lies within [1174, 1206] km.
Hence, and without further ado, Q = 236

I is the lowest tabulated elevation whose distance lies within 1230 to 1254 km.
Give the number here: 235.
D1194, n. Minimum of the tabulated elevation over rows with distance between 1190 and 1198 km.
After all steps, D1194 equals 251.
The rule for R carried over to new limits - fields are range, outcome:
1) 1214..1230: 282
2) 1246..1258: 246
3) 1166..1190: 296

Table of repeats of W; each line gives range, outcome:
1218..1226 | 272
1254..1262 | 220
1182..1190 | 264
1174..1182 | 294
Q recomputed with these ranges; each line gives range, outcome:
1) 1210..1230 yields 256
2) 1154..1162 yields 265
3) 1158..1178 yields 258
